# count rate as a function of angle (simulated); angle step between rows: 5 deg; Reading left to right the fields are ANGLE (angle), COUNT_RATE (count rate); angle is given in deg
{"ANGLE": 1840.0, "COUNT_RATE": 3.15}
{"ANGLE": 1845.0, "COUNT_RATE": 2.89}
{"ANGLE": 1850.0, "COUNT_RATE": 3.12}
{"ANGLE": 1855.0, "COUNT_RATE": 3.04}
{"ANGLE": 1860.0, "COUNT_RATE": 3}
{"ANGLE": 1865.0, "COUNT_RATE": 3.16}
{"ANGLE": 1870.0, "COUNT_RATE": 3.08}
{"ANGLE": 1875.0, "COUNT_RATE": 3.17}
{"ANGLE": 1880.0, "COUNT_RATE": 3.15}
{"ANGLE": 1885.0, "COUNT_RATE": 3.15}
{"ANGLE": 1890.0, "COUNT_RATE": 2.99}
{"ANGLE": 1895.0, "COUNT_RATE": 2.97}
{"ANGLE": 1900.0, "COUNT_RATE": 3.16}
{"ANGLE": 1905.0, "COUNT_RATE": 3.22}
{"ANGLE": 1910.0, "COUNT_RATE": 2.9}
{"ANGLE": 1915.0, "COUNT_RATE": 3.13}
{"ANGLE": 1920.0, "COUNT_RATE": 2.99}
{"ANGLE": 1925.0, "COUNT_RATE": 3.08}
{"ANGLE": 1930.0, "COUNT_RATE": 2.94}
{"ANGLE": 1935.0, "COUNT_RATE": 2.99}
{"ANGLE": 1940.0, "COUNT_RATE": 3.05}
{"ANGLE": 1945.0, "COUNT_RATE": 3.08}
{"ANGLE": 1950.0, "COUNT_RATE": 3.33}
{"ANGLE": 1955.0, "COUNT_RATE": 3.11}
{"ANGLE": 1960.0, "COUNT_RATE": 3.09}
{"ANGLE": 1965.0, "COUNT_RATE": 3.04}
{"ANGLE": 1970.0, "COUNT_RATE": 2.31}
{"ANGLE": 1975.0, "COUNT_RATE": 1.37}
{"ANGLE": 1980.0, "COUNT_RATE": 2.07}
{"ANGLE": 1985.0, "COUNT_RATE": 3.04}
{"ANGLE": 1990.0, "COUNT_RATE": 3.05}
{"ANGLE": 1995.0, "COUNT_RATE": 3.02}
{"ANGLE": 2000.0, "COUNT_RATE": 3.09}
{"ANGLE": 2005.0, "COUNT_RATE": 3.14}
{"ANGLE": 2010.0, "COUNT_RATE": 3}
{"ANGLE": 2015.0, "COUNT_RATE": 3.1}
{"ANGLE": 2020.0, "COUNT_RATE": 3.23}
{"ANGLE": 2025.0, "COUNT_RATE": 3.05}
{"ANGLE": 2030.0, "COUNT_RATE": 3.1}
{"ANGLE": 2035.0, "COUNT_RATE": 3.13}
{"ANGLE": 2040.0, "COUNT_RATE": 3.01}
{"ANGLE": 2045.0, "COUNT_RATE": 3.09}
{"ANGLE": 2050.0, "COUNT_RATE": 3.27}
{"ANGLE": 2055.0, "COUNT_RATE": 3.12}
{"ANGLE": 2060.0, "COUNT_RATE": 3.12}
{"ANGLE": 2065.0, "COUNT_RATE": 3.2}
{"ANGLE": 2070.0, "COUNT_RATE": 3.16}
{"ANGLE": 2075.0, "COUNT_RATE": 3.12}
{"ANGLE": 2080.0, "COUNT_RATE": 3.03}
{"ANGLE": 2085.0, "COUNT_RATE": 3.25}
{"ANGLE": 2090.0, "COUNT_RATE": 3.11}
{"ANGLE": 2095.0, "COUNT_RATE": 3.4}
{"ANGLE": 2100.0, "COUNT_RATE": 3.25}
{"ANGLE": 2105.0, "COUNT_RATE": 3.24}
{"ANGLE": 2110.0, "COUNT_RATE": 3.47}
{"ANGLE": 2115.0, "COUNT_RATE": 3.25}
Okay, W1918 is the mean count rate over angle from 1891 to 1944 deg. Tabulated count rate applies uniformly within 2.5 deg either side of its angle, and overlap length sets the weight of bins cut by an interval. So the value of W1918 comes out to 3.04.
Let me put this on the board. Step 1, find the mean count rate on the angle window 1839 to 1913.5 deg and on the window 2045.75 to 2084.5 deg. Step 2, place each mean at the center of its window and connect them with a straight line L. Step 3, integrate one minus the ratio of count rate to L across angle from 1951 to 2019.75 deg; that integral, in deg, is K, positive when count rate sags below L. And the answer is 6.40 deg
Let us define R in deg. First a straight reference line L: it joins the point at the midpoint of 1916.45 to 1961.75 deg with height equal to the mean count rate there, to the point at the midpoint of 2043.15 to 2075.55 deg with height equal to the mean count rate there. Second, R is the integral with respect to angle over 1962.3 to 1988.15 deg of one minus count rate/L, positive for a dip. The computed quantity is 5.9 deg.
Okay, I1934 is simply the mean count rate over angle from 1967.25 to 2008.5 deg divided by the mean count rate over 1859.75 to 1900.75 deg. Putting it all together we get 0.9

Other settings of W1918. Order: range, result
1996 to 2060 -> 3.11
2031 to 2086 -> 3.13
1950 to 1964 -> 3.13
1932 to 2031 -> 2.91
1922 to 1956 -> 3.08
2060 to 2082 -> 3.13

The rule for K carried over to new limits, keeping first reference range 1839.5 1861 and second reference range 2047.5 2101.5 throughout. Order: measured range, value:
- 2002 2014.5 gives 0.3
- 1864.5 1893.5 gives -0.5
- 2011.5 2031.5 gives 0.2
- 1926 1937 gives 0.4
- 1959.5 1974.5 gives 2.5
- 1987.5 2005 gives 0.4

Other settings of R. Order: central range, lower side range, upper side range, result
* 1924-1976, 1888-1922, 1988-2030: 3.0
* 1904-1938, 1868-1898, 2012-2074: 0.8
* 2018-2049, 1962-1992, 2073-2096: -2.9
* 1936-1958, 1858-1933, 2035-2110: -0.2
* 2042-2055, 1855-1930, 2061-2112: 0.1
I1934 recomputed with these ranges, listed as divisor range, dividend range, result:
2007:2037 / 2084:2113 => 1.06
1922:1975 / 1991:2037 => 1.06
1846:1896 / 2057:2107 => 1.03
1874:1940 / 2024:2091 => 1.02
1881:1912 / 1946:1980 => 0.87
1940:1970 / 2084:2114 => 1.08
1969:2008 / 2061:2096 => 1.19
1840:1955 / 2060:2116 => 1.05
